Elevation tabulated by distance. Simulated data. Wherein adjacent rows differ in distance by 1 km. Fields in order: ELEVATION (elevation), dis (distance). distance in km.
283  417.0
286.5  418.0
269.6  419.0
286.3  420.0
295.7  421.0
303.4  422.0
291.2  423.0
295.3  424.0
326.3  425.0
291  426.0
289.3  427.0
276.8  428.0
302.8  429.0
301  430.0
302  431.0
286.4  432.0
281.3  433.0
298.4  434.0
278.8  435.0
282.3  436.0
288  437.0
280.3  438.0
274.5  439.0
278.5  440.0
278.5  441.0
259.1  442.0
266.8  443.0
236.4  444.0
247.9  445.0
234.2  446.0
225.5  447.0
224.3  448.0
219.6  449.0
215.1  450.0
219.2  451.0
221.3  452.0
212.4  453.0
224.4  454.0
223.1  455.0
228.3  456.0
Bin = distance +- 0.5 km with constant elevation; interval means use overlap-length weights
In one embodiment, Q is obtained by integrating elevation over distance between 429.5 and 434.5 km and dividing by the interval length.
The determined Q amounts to 294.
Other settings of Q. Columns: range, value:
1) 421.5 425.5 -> 304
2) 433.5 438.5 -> 286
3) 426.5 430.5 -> 292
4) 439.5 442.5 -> 272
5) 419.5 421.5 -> 291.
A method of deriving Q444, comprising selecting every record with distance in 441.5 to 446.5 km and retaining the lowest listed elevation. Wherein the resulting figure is 234.2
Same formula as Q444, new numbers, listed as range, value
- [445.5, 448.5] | 224.3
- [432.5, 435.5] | 278.8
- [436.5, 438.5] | 280.3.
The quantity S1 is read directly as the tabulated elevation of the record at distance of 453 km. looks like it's 212.4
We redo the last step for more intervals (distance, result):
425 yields 326.3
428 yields 276.8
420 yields 286.3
